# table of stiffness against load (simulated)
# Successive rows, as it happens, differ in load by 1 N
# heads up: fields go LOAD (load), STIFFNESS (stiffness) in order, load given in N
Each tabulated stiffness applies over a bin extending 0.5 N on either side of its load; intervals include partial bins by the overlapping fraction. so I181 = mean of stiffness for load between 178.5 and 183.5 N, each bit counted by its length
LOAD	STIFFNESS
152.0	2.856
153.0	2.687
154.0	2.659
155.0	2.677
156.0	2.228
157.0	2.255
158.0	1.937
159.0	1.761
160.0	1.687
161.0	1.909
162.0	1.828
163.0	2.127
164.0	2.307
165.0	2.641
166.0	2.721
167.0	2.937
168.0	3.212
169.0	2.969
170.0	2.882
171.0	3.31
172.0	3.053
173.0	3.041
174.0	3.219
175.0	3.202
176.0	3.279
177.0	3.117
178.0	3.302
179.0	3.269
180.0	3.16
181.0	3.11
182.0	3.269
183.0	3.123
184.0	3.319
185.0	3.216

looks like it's 3.19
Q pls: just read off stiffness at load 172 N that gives 3.053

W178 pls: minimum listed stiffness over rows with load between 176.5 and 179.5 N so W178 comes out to 3.117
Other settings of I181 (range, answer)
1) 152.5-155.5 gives 2.67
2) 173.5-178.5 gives 3.22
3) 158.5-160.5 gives 1.72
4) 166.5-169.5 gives 3.04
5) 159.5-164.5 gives 1.97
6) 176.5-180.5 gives 3.21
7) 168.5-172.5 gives 3.05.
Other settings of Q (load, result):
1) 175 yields 3.202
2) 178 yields 3.302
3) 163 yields 2.127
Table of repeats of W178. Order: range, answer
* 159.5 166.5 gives 1.687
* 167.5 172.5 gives 2.882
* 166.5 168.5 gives 2.937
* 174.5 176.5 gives 3.202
